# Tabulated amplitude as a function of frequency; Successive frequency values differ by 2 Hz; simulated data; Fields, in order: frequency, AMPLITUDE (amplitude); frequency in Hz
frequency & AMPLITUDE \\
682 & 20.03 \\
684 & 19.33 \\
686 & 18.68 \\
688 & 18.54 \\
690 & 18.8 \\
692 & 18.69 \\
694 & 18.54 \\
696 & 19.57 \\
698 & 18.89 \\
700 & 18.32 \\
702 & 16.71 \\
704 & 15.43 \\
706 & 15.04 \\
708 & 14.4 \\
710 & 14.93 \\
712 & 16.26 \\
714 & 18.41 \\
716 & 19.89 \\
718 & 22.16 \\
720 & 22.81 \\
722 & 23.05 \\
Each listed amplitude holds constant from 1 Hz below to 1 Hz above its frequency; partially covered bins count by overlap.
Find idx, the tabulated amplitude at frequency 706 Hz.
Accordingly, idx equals 15.04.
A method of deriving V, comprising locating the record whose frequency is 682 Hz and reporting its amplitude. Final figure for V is 20.03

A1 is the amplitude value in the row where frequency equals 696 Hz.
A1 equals 19.57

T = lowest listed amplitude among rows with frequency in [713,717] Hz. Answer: 18.41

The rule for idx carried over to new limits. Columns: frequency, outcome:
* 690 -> 18.8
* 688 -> 18.54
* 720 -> 22.81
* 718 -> 22.16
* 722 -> 23.05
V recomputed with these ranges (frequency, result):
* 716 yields 19.89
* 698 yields 18.89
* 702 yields 16.71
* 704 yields 15.43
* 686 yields 18.68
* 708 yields 14.4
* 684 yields 19.33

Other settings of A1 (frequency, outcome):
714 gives 18.41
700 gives 18.32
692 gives 18.69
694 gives 18.54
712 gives 16.26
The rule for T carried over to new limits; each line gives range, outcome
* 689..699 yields 18.54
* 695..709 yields 14.4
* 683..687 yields 18.68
